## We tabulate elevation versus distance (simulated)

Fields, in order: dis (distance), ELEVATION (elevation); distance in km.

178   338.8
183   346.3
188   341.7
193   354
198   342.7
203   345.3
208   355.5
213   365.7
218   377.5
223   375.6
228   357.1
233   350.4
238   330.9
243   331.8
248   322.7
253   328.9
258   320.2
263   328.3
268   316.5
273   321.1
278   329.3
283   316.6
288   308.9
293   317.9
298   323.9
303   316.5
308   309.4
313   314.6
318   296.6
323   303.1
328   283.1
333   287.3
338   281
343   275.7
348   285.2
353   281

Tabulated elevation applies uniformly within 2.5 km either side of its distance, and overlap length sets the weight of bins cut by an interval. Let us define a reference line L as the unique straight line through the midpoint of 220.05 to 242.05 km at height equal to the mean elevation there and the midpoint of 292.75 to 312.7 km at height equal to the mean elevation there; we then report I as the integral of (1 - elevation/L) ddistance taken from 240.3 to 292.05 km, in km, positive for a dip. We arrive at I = 1.9 km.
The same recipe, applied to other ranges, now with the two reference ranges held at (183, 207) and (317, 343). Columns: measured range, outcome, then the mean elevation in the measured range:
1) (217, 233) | -1.56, 366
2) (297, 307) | -0.58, 318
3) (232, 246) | -0.35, 336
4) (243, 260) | -0.15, 325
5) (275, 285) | -0.43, 323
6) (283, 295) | -0.30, 314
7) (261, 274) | -0.27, 322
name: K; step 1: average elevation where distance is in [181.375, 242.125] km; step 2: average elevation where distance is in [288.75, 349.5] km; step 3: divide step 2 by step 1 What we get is 0.8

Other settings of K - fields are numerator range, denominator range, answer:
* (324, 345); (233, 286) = 0.87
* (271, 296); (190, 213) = 0.91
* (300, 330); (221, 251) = 0.89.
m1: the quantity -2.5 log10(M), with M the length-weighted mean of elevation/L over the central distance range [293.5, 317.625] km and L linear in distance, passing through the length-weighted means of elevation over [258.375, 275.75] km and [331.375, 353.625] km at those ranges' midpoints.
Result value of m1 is -0.046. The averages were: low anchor 322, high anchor 282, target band 315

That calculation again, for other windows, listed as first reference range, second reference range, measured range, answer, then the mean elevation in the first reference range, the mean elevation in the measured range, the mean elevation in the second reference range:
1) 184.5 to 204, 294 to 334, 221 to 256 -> -0.03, 346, 342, 305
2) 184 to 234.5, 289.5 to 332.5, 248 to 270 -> 0.03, 356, 324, 307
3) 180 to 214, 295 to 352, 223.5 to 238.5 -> -0.05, 349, 352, 298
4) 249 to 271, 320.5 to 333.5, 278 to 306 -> -0.03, 323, 318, 292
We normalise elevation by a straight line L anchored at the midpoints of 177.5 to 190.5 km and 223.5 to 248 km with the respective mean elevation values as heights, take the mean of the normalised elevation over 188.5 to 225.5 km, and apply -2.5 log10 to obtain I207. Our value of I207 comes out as -0.05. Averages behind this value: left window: 343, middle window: 359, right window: 343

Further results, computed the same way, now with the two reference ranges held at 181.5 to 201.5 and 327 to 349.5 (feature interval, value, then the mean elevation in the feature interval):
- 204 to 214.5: -0.06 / 358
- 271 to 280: -0.05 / 325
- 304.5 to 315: -0.06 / 312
